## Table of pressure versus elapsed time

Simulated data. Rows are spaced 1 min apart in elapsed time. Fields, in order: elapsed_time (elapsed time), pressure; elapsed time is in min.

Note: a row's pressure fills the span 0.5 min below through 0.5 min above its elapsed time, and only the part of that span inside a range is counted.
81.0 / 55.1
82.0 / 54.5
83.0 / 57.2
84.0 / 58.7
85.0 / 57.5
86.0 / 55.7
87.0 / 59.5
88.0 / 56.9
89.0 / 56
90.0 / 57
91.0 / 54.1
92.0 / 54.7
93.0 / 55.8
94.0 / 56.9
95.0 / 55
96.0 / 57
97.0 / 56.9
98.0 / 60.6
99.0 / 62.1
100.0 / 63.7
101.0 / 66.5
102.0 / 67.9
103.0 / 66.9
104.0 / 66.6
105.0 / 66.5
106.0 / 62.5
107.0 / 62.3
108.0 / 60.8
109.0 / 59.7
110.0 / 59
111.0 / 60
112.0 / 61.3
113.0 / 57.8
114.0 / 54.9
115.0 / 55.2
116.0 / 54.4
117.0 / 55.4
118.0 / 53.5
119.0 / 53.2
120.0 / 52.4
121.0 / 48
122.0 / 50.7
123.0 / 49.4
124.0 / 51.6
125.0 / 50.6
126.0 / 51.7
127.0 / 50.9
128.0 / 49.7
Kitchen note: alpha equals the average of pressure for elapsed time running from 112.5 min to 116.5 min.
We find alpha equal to 55.6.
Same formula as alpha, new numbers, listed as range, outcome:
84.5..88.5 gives 57.4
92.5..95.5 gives 55.9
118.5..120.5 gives 52.8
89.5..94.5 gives 55.7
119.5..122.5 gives 50.4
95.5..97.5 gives 57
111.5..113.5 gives 59.5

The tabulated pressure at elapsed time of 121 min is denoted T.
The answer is 48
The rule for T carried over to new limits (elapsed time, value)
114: 54.9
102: 67.9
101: 66.5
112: 61.3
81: 55.1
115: 55.2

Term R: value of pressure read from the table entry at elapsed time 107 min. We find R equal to 62.3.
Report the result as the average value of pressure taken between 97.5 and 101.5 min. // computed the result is 63.2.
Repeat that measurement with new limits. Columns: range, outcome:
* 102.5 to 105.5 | 66.7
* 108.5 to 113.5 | 59.6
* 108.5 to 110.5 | 59.4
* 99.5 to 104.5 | 66.3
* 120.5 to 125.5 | 50.1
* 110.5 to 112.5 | 60.6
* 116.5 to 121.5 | 52.5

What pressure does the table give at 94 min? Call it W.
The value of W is 56.9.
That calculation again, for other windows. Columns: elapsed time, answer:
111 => 60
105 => 66.5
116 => 54.4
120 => 52.4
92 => 54.7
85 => 57.5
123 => 49.4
